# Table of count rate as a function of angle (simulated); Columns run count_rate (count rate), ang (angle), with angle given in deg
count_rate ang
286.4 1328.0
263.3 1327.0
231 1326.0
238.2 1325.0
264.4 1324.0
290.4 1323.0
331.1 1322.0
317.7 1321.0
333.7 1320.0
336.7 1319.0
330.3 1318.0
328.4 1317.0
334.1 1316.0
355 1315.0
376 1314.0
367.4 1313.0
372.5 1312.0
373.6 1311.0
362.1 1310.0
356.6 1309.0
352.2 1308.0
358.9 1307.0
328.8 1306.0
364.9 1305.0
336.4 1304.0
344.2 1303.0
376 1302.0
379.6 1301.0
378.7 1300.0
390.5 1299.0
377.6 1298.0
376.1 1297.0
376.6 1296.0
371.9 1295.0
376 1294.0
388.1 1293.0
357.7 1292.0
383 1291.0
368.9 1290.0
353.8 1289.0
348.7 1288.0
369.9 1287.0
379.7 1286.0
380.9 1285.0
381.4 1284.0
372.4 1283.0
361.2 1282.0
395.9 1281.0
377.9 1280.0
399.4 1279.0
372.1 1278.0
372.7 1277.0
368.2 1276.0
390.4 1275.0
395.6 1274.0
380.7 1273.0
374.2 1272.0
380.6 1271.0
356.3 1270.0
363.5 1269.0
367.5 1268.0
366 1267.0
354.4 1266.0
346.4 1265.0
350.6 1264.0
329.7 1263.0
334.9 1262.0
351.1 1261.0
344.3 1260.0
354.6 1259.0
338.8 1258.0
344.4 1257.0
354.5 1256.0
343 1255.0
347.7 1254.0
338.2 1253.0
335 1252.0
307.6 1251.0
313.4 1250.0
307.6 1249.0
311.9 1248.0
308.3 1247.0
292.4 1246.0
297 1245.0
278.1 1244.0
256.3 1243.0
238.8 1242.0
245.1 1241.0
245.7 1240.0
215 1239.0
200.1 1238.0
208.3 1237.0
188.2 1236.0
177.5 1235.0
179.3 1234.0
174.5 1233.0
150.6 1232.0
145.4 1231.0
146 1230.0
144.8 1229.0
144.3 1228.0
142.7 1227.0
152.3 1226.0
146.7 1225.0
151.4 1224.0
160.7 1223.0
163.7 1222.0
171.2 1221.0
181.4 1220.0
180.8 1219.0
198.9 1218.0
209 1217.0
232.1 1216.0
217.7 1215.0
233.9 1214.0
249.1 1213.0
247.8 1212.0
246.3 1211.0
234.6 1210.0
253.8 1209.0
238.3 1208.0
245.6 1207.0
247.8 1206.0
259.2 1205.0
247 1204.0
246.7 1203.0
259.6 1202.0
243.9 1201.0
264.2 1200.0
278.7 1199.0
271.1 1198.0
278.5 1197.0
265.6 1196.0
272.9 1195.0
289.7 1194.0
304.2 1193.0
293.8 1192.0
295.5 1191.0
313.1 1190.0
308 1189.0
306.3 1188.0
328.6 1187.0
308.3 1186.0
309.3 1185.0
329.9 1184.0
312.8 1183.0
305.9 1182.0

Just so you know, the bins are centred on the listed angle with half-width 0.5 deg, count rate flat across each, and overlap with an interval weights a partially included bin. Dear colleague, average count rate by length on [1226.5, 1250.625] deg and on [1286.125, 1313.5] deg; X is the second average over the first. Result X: 1.7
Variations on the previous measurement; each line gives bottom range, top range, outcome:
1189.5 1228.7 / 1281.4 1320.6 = 1.57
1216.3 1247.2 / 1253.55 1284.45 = 1.86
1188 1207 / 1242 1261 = 1.16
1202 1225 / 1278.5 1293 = 1.71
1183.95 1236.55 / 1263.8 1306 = 1.61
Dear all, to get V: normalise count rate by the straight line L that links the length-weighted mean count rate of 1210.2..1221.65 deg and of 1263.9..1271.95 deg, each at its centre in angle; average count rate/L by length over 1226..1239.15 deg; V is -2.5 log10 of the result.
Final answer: 0.48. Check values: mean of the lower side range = 215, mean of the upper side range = 362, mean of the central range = 169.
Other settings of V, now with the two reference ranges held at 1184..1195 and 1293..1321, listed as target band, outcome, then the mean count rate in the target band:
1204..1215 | 0.27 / 244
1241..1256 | 0.09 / 305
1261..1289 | -0.07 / 369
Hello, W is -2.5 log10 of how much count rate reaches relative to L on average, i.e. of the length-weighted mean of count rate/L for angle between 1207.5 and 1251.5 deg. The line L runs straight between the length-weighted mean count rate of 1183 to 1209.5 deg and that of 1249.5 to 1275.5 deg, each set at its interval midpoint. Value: 0.42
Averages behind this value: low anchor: 280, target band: 216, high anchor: 352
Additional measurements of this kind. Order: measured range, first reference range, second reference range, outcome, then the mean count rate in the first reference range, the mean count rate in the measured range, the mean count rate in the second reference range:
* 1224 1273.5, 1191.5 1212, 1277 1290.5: 0.19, 262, 278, 374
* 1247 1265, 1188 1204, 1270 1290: 0.04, 279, 335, 376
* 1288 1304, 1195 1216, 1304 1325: -0.15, 252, 371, 339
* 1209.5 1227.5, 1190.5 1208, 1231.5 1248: 0.27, 268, 196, 231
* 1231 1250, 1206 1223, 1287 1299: 0.15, 218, 237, 372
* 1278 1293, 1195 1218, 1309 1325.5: -0.21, 248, 374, 333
